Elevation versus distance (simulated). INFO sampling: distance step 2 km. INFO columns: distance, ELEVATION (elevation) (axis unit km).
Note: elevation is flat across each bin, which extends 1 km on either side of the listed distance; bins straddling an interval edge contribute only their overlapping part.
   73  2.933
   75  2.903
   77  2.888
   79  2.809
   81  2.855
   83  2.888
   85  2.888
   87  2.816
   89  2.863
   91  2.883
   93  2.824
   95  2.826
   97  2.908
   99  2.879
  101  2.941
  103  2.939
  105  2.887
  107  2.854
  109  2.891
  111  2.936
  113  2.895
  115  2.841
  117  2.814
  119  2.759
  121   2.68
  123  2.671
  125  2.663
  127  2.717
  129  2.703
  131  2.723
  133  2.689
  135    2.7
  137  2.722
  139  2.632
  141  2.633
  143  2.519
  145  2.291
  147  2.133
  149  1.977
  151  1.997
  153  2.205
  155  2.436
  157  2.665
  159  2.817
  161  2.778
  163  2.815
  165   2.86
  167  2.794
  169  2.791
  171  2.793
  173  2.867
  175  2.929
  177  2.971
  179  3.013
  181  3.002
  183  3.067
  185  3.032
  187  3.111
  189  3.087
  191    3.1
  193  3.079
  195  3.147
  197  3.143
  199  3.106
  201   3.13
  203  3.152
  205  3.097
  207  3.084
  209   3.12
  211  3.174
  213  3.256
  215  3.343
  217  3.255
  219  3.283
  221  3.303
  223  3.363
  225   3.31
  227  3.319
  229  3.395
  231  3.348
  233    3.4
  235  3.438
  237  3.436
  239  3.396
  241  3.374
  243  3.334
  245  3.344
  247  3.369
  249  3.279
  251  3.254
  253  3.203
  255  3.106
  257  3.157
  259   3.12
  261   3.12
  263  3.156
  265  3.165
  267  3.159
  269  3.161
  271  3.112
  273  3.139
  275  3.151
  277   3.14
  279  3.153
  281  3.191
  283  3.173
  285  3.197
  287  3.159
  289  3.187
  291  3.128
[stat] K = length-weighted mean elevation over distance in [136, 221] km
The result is 2.87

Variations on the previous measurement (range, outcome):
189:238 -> 3.24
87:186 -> 2.74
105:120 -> 2.86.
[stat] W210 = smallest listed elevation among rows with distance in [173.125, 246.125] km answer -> 2.929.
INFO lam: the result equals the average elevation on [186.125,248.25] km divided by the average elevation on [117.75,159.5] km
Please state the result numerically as 1.28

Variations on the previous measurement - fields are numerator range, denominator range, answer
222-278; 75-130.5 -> 1.15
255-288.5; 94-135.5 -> 1.12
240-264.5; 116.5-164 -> 1.26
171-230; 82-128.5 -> 1.11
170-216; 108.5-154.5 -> 1.19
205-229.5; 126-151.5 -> 1.30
